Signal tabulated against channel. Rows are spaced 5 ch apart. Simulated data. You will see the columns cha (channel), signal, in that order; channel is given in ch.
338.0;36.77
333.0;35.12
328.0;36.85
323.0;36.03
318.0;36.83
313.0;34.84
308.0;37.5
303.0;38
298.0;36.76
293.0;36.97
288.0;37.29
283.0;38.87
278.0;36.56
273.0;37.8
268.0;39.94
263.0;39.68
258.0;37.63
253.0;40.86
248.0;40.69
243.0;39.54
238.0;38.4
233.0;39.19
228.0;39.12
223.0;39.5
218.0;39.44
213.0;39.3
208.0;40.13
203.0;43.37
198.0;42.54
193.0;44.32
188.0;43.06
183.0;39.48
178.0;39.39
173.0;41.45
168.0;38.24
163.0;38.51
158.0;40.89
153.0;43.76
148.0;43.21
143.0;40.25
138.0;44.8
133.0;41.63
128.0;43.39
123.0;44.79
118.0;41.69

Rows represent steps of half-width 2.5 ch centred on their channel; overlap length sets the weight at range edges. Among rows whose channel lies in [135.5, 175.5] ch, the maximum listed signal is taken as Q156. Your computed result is 44.8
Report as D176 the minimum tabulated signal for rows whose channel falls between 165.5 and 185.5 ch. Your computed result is 38.24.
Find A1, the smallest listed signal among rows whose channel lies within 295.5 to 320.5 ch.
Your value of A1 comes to 34.84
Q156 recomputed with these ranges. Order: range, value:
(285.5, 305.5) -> 38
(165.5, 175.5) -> 41.45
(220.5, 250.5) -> 40.69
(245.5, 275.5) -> 40.86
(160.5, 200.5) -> 44.32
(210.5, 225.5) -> 39.5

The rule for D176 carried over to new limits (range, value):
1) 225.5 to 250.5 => 38.4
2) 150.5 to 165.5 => 38.51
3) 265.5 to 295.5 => 36.56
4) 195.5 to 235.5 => 39.12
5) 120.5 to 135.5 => 41.63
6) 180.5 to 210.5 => 39.48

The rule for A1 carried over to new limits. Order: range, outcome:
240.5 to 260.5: 37.63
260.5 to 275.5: 37.8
